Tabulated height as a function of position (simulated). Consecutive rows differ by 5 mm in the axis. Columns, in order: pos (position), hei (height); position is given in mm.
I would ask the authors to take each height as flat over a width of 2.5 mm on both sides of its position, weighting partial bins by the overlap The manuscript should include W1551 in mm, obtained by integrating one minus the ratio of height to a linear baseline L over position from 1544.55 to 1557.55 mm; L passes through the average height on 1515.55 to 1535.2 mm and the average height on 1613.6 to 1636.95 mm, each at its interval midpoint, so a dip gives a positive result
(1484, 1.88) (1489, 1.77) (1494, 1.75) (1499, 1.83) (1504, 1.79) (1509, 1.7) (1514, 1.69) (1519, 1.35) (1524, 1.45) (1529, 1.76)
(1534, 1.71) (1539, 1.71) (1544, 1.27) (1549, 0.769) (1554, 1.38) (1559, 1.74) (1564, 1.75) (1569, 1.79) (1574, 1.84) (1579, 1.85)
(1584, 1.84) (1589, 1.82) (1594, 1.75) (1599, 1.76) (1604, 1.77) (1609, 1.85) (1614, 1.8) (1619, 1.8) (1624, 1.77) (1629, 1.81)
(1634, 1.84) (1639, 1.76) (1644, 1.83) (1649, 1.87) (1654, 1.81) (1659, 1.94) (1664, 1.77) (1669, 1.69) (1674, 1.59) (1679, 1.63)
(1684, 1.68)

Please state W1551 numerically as 3.8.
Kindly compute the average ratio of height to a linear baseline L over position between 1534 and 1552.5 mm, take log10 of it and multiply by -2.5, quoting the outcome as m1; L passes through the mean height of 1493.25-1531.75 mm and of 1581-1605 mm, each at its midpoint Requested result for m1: 0.28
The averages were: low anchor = 1.66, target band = 1.32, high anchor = 1.79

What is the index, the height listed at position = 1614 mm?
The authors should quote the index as 1.8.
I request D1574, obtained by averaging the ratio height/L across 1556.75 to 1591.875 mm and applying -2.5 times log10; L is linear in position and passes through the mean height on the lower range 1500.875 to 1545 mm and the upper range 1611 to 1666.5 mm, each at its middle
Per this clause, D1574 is -0.06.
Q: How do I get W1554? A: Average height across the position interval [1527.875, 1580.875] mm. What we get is 1.59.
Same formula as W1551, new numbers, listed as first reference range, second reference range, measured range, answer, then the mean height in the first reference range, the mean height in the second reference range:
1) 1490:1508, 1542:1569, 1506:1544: 0.2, 1.78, 1.42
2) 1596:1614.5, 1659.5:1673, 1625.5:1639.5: -0.3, 1.79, 1.75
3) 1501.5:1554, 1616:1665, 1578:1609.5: -2.0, 1.51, 1.82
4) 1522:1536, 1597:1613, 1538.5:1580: 3.8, 1.64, 1.79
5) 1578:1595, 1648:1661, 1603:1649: 1.0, 1.82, 1.87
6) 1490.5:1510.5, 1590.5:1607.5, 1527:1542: 0.5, 1.77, 1.77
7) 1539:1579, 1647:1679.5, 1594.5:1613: -1.7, 1.54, 1.76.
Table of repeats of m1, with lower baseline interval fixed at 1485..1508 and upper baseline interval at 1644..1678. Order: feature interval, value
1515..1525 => 0.236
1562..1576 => -0.007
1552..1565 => 0.105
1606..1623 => -0.020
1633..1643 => -0.013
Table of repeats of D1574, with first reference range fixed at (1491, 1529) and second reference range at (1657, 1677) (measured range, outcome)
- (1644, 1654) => -0.069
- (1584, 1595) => -0.063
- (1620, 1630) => -0.043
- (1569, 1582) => -0.087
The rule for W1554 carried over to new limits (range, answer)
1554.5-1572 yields 1.72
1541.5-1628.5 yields 1.68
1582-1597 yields 1.8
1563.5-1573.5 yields 1.79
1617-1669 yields 1.81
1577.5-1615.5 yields 1.8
